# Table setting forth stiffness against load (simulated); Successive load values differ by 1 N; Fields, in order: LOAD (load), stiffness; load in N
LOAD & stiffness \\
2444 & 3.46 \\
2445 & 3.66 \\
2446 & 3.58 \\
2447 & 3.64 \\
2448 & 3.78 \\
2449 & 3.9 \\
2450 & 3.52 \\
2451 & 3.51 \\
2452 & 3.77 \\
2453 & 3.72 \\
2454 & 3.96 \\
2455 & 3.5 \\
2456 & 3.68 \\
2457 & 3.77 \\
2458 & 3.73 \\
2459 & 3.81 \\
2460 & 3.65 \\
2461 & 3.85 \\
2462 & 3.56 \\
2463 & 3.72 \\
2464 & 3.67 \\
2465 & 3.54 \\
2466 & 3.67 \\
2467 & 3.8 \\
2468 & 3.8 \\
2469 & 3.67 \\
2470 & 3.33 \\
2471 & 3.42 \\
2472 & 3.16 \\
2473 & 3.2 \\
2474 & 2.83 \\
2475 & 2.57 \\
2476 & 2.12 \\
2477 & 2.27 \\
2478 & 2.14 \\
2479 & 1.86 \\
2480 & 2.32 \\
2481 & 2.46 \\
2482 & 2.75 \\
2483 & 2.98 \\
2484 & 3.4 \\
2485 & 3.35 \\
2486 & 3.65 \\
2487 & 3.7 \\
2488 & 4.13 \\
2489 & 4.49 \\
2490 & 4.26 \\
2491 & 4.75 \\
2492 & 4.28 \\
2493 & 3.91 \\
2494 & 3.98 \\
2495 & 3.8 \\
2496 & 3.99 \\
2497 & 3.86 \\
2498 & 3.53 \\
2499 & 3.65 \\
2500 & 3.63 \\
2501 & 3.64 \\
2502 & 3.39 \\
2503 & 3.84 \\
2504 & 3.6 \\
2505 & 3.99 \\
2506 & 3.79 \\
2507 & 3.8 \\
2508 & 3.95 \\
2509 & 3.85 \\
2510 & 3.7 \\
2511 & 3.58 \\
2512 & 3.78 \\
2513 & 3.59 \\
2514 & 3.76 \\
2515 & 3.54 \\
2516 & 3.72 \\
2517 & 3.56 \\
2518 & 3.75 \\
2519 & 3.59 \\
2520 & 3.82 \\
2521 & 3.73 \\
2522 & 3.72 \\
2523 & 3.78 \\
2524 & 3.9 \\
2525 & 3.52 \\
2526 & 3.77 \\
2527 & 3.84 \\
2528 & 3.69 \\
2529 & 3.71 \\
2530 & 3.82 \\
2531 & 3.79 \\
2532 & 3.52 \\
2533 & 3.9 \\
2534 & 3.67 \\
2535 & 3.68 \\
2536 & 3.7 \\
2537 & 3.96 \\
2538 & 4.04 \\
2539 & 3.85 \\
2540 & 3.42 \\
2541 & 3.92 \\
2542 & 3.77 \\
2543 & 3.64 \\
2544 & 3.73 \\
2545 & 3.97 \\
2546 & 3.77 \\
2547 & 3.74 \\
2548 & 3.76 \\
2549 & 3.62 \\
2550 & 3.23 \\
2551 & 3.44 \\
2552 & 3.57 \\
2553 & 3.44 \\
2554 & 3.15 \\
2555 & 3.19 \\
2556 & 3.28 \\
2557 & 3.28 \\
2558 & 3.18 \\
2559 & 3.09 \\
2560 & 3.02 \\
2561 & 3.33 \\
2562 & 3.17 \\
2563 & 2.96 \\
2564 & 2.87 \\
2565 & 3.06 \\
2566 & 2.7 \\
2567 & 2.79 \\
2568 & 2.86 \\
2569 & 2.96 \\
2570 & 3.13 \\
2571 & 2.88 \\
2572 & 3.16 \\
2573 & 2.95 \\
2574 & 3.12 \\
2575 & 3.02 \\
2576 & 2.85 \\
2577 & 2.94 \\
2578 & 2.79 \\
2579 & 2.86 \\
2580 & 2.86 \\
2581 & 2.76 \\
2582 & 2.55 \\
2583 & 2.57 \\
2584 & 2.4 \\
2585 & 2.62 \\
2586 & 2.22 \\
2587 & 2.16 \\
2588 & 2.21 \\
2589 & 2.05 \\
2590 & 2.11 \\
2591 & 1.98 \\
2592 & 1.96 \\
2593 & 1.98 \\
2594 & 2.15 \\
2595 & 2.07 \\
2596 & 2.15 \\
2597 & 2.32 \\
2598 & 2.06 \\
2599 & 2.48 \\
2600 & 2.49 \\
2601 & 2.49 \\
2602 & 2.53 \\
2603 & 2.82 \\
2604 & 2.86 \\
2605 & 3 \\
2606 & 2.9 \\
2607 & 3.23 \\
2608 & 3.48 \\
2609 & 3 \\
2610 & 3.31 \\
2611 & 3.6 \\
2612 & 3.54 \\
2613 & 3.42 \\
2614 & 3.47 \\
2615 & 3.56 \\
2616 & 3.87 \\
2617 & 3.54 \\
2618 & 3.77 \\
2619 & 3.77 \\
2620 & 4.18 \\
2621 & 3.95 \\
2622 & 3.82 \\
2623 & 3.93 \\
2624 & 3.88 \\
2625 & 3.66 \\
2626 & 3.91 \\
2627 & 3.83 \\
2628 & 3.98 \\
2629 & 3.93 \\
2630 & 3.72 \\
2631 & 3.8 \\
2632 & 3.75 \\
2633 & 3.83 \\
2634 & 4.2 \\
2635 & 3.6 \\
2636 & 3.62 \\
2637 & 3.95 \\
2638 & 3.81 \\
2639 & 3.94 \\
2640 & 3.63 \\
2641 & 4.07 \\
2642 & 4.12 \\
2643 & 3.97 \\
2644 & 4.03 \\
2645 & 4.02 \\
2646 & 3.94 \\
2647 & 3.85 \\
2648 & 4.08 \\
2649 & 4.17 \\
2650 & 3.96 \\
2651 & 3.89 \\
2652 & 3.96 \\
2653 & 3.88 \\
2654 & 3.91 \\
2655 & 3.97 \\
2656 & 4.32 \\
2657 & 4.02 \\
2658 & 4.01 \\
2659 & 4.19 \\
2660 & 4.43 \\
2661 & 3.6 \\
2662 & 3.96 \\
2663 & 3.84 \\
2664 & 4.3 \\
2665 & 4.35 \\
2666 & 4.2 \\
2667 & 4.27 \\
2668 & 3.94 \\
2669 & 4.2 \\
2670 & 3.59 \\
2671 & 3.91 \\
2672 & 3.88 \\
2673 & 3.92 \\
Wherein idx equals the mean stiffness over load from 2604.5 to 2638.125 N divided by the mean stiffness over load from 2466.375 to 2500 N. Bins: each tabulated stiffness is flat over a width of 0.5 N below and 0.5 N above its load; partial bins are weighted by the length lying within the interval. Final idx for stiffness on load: 1.09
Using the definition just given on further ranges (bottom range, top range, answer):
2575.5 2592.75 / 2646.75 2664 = 1.63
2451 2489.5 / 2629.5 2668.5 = 1.19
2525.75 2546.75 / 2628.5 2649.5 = 1.04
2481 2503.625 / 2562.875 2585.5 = 0.76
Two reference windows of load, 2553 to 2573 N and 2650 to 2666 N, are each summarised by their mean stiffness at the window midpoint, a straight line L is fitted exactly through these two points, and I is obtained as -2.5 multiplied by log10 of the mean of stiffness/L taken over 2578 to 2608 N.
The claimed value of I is 0.34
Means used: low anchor 3.06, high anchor 4.04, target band 2.47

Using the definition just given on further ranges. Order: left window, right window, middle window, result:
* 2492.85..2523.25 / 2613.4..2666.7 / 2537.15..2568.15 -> 0.12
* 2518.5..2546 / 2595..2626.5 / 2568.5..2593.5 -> 0.30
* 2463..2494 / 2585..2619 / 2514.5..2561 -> -0.18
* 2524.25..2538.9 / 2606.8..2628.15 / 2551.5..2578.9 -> 0.21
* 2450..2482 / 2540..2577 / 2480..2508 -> -0.13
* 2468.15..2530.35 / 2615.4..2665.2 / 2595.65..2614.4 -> 0.30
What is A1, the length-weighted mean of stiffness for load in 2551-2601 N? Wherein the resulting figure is 2.73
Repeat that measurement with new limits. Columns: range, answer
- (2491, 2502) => 3.85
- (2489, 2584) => 3.51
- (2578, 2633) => 3.03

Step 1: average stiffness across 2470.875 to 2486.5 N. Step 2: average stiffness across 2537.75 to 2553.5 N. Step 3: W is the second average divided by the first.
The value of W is 1.3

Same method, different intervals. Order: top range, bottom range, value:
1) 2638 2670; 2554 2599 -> 1.49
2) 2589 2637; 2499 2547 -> 0.86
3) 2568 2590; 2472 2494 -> 0.84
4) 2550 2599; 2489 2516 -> 0.72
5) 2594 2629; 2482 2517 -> 0.86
